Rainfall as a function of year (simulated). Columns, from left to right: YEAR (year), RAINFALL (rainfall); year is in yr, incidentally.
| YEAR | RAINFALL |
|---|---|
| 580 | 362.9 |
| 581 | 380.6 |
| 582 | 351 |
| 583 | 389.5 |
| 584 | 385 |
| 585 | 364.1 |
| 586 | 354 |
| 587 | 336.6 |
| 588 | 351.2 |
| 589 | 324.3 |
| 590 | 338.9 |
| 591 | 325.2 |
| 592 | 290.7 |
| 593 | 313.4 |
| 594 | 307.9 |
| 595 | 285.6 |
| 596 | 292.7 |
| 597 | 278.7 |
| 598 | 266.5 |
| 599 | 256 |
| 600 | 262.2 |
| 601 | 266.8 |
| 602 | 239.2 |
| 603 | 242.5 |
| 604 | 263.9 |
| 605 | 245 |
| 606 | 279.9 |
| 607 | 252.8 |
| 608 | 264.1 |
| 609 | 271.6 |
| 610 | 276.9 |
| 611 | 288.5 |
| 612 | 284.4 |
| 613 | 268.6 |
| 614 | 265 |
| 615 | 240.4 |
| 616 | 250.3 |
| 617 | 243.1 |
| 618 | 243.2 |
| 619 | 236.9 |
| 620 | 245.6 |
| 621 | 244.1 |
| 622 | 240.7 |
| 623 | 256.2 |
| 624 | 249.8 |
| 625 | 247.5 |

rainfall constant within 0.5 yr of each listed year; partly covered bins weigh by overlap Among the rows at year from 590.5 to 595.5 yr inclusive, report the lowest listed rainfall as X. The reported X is 285.6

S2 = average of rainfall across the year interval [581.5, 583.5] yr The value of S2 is 370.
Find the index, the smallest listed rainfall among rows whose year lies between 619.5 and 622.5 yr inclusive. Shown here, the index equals 240.7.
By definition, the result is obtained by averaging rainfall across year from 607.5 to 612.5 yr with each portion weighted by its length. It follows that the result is 277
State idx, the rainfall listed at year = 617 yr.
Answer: 243.1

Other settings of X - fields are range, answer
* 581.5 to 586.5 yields 351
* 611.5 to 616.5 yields 240.4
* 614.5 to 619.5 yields 236.9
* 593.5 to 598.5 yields 266.5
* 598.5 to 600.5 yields 256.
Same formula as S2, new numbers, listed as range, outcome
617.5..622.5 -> 242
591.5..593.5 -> 302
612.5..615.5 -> 258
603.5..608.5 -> 261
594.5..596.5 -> 289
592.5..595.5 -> 302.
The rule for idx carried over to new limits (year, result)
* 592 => 290.7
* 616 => 250.3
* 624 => 249.8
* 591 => 325.2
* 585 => 364.1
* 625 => 247.5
